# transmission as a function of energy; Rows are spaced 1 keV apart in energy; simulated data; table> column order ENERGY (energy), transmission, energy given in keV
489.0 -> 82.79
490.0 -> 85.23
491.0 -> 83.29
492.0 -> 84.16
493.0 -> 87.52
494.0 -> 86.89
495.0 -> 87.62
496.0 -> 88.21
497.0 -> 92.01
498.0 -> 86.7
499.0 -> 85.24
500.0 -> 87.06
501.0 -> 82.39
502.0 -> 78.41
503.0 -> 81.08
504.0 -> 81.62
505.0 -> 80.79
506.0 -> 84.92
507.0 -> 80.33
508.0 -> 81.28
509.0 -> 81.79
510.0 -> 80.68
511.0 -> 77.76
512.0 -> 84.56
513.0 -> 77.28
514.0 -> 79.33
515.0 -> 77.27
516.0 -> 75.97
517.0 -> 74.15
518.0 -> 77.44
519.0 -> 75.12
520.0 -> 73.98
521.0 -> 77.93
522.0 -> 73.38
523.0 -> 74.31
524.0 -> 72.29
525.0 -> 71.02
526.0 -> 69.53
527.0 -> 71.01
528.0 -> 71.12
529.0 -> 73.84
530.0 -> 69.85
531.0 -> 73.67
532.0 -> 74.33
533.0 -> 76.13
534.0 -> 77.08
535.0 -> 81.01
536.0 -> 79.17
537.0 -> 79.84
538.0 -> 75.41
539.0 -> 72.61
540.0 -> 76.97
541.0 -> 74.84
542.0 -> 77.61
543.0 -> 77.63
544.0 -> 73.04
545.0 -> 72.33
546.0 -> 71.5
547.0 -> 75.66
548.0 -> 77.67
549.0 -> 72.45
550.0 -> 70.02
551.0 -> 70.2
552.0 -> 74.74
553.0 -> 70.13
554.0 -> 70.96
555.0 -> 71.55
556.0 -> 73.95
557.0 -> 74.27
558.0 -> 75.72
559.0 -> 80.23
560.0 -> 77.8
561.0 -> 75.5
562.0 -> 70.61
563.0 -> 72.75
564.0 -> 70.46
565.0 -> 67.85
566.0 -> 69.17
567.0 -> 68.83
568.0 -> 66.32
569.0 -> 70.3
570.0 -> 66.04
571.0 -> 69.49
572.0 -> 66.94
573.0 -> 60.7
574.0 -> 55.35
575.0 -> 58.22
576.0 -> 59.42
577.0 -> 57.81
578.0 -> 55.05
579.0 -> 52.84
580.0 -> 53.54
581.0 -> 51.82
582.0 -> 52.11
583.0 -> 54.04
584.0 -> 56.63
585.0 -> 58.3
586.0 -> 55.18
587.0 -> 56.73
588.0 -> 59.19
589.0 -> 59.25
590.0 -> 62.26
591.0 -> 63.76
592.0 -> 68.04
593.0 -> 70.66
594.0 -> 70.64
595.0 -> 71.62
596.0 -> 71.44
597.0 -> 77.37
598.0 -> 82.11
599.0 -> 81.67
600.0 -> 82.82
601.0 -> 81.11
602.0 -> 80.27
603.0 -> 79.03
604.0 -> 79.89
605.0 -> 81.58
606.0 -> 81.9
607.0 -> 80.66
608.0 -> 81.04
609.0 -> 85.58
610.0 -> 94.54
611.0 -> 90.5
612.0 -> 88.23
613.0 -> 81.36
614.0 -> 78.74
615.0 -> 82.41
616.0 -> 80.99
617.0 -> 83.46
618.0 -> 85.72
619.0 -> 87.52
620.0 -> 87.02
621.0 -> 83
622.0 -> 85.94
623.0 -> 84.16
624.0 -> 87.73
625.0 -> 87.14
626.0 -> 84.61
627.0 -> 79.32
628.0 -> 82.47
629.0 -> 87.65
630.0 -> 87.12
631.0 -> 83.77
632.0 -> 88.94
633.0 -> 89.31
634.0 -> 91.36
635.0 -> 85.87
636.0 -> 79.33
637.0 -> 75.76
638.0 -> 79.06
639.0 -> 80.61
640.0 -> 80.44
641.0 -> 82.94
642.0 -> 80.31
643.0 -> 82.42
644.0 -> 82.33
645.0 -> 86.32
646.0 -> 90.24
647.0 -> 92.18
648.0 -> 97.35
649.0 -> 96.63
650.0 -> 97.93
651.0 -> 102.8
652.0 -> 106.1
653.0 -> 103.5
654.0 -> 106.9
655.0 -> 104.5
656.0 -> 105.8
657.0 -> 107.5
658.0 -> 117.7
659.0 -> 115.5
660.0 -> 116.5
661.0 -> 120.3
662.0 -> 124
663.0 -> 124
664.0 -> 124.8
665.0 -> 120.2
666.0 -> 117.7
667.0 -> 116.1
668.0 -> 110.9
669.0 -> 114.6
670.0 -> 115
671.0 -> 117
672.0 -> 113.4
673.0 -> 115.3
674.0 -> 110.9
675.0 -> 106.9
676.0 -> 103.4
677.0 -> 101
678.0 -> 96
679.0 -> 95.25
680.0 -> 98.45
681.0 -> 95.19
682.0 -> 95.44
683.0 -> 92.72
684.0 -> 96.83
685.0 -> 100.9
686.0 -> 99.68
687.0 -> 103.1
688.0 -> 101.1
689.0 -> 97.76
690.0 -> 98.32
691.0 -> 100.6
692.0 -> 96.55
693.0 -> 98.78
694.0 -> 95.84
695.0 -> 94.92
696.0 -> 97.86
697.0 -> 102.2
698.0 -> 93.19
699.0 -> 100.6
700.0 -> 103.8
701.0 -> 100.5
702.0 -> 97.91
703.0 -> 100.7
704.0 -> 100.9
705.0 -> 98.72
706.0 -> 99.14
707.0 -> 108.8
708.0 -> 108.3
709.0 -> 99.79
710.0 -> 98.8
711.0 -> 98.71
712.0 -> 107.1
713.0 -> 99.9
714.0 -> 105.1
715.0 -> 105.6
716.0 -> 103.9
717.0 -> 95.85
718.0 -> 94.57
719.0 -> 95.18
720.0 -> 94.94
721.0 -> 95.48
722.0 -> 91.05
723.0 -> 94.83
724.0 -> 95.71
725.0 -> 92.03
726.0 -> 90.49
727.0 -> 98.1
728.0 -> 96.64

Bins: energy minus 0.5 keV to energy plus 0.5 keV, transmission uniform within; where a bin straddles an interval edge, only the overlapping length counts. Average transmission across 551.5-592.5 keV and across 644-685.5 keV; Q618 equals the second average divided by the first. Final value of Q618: 1.6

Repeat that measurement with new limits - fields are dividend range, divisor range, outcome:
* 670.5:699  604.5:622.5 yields 1.19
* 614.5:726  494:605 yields 1.34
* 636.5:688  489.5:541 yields 1.30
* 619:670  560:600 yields 1.49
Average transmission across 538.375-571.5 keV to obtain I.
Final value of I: 72.7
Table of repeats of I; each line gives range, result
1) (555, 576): 69.3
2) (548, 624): 72.1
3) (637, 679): 104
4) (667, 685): 105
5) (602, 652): 85.6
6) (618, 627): 85.5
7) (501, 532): 76.8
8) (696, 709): 101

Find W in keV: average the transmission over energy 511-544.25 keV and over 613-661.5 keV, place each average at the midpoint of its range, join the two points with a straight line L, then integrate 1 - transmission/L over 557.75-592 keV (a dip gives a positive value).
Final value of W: 7.82 keV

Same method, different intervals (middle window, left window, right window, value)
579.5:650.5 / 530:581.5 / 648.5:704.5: 7.2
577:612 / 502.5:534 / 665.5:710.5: 7.2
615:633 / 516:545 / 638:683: 1.9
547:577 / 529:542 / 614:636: 3.3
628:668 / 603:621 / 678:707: -3.3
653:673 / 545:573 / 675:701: -4.6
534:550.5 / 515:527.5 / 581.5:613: -0.4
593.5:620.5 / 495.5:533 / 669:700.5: 2.7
